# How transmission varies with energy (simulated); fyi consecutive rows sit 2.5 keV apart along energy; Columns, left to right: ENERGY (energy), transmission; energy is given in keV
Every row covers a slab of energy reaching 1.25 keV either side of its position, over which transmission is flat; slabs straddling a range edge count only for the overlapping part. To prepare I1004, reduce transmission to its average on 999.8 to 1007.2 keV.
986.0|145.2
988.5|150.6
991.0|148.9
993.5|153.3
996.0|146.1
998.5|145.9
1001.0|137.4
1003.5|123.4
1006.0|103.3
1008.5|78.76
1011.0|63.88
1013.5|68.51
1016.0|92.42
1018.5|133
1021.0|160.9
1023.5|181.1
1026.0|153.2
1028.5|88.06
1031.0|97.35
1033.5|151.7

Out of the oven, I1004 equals 121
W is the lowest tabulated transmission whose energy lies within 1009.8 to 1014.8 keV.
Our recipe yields 63.88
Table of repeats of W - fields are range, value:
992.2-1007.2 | 103.3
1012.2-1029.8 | 68.51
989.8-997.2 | 146.1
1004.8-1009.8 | 78.76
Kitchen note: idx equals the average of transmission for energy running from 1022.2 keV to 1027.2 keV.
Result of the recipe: 167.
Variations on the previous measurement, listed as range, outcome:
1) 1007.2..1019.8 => 87.7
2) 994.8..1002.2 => 143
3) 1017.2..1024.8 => 158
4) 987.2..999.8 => 149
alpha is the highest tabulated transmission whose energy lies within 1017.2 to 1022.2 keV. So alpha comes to 160.9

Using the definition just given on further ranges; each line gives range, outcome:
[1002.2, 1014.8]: 123.4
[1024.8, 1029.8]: 153.2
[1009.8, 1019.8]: 133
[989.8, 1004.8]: 153.3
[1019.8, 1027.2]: 181.1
